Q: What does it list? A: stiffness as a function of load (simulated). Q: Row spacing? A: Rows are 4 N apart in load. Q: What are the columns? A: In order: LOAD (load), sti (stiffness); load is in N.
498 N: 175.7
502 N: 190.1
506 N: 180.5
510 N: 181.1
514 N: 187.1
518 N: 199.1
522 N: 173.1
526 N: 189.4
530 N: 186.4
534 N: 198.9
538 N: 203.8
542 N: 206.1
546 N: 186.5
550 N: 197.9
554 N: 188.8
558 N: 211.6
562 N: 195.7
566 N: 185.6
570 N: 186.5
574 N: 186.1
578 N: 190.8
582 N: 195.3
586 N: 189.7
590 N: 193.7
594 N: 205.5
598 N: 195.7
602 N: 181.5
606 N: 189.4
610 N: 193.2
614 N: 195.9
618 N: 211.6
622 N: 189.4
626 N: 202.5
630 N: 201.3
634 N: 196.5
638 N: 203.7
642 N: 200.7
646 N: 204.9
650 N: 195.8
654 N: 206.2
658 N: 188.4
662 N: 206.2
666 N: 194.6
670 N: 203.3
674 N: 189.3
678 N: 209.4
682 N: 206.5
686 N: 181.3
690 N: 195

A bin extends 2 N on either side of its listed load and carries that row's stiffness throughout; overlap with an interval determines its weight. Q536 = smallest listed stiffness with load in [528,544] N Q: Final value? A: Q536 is 186.4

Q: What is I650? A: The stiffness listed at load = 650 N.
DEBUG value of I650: 195.8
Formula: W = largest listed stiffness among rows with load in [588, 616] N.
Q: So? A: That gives 205.5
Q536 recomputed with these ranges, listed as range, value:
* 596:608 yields 181.5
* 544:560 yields 186.5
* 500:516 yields 180.5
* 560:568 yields 185.6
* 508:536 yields 173.1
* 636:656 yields 195.8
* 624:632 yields 201.3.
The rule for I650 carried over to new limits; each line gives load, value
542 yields 206.1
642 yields 200.7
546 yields 186.5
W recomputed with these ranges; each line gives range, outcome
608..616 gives 195.9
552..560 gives 211.6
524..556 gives 206.1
